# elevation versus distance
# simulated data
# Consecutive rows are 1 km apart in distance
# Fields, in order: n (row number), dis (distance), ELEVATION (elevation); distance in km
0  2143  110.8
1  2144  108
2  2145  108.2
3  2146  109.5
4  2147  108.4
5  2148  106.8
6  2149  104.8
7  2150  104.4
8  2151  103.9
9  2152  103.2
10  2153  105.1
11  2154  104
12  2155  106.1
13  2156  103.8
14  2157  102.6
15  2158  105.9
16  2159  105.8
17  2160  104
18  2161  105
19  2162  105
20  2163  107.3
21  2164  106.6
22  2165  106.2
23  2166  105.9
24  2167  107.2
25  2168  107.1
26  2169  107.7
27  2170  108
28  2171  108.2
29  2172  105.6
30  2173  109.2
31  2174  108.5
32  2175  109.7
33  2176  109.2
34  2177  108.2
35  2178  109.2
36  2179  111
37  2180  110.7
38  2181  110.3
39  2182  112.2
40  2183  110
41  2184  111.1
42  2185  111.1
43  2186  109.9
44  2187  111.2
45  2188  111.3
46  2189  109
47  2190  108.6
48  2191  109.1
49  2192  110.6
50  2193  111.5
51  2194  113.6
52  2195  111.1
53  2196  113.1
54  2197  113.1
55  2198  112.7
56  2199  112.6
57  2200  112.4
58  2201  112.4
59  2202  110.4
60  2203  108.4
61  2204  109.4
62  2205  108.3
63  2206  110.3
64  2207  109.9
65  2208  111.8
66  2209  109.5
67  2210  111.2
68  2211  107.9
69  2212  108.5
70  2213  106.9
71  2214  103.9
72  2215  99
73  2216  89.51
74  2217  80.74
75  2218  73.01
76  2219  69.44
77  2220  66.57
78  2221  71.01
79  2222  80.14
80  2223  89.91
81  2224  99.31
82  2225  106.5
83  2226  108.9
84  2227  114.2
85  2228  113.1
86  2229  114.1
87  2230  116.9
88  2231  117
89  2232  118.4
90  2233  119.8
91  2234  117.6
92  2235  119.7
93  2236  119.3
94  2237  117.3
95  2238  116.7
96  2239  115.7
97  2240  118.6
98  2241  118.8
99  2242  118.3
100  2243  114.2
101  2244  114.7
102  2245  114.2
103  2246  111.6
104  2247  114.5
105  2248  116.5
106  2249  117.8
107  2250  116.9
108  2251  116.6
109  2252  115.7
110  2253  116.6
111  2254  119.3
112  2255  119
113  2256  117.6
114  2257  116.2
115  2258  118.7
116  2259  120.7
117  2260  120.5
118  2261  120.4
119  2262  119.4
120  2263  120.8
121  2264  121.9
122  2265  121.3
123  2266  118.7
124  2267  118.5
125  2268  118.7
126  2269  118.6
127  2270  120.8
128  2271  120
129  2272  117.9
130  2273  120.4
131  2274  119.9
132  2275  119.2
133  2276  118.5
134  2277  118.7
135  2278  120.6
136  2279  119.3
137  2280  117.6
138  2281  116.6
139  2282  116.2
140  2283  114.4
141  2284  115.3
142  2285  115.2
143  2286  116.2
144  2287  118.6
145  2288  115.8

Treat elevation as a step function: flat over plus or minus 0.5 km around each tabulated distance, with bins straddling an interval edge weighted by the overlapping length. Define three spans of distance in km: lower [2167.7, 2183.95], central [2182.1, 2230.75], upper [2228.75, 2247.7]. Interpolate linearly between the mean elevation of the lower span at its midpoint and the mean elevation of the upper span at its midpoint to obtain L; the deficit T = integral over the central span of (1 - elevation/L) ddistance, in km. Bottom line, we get 3.4 km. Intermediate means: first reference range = 109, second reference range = 117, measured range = 105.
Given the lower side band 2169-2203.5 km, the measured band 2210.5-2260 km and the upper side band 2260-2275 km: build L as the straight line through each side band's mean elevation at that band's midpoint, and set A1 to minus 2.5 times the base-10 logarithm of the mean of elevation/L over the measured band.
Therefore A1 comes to 0.07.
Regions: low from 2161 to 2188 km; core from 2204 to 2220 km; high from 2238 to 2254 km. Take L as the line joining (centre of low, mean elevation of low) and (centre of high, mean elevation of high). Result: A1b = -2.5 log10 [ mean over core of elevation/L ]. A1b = 0.14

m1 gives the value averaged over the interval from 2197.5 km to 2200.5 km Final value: 113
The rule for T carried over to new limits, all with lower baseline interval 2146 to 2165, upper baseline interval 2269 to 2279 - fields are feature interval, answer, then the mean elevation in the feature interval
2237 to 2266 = -0.2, 118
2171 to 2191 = -0.3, 110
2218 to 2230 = 2.1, 94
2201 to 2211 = 0.1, 110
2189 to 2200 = -0.2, 112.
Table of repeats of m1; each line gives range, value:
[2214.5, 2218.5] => 85.6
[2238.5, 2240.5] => 117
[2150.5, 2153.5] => 104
